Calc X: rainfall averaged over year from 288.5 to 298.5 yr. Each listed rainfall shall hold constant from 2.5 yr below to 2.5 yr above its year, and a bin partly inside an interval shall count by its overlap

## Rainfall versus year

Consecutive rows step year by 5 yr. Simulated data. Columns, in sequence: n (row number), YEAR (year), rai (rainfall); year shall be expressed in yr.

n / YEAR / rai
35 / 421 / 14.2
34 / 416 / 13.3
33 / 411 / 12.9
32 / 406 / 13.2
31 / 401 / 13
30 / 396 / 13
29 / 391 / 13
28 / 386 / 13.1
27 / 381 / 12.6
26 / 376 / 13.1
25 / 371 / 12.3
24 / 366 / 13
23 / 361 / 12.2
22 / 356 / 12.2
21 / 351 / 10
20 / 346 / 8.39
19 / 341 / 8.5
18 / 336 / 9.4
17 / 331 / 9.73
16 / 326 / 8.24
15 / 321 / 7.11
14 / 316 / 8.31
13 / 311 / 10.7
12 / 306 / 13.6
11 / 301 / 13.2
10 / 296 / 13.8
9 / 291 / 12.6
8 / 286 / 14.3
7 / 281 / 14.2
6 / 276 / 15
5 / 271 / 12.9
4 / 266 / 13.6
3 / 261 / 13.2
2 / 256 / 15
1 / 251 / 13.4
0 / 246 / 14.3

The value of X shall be 13.2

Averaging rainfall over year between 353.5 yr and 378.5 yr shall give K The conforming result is 12.6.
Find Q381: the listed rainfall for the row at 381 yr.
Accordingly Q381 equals 12.6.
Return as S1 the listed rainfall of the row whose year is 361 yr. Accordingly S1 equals 12.2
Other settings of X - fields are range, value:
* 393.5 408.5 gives 13.1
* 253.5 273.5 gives 13.7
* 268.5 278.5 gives 13.9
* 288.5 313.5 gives 12.8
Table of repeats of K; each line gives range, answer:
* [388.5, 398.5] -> 13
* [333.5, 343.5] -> 8.95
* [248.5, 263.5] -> 13.9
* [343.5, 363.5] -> 10.7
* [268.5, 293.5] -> 13.8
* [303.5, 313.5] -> 12.2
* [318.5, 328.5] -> 7.67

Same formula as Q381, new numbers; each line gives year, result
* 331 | 9.73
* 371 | 12.3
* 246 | 14.3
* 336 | 9.4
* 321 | 7.11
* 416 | 13.3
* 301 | 13.2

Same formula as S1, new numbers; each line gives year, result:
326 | 8.24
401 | 13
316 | 8.31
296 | 13.8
